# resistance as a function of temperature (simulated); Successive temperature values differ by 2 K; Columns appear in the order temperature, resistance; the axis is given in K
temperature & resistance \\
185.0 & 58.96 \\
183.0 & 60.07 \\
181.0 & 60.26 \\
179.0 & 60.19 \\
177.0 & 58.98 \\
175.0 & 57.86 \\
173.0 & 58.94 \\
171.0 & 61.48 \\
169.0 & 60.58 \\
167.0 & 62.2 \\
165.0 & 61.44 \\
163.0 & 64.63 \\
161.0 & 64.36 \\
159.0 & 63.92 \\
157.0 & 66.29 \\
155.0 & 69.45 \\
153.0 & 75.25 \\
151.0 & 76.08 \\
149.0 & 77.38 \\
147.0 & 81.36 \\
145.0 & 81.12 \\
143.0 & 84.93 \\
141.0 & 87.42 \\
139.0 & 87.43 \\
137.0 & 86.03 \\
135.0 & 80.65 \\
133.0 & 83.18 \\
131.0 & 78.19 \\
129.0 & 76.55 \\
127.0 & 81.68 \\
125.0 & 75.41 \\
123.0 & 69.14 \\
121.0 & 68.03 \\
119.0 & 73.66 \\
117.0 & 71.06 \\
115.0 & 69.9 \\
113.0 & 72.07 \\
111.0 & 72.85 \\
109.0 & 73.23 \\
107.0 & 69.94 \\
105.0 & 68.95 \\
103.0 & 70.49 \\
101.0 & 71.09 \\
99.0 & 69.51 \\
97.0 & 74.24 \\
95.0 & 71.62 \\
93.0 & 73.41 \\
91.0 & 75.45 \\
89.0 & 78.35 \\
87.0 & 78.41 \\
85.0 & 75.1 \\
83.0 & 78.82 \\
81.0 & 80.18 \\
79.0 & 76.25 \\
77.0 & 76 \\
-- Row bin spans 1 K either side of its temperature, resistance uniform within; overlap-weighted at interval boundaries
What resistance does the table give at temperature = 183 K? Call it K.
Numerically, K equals 60.07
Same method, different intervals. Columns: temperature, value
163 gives 64.63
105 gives 68.95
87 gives 78.41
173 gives 58.94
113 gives 72.07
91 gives 75.45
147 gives 81.36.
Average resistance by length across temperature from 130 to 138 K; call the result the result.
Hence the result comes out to 82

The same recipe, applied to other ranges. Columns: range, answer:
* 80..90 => 78.2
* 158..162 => 64.1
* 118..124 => 70.3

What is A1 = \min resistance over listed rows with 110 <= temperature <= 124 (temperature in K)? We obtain 68.03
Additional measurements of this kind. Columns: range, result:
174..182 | 57.86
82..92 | 75.1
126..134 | 76.55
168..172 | 60.58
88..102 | 69.51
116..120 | 71.06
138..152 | 76.08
